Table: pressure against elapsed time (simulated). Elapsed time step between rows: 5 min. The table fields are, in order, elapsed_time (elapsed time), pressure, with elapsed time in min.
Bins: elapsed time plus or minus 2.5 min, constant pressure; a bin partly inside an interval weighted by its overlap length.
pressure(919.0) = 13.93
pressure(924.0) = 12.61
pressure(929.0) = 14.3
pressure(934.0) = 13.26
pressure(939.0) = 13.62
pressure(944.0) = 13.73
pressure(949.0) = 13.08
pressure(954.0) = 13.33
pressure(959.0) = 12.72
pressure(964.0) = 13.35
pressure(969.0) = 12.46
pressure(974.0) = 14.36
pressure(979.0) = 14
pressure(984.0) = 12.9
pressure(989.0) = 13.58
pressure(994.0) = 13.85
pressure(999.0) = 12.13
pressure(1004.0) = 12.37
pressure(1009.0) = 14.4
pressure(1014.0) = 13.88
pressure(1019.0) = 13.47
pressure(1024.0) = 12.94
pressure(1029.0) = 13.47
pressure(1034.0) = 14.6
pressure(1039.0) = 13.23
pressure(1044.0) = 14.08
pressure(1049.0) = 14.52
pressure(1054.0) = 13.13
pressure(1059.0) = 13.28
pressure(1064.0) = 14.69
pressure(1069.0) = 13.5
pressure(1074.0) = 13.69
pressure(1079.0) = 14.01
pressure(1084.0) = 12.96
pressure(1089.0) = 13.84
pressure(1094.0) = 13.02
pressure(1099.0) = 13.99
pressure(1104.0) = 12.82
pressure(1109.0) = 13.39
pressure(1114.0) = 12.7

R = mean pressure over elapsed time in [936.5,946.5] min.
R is 13.7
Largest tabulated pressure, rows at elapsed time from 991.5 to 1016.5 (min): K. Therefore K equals 14.4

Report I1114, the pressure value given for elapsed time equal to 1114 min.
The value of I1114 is 12.7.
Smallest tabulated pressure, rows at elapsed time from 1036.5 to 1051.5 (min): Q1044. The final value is 13.23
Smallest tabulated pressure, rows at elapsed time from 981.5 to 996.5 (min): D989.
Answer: 12.9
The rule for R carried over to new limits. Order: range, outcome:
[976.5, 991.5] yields 13.5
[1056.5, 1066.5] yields 14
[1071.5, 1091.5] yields 13.6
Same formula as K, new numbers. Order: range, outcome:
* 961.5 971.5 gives 13.35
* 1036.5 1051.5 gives 14.52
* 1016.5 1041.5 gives 14.6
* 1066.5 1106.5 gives 14.01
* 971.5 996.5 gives 14.36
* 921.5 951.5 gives 14.3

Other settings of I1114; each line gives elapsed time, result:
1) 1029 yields 13.47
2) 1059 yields 13.28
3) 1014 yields 13.88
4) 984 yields 12.9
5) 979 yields 14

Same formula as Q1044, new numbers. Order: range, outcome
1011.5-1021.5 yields 13.47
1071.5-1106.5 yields 12.82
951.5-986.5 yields 12.46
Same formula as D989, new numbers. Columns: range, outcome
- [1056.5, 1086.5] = 12.96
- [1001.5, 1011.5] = 12.37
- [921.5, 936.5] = 12.61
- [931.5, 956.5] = 13.08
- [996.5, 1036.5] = 12.13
